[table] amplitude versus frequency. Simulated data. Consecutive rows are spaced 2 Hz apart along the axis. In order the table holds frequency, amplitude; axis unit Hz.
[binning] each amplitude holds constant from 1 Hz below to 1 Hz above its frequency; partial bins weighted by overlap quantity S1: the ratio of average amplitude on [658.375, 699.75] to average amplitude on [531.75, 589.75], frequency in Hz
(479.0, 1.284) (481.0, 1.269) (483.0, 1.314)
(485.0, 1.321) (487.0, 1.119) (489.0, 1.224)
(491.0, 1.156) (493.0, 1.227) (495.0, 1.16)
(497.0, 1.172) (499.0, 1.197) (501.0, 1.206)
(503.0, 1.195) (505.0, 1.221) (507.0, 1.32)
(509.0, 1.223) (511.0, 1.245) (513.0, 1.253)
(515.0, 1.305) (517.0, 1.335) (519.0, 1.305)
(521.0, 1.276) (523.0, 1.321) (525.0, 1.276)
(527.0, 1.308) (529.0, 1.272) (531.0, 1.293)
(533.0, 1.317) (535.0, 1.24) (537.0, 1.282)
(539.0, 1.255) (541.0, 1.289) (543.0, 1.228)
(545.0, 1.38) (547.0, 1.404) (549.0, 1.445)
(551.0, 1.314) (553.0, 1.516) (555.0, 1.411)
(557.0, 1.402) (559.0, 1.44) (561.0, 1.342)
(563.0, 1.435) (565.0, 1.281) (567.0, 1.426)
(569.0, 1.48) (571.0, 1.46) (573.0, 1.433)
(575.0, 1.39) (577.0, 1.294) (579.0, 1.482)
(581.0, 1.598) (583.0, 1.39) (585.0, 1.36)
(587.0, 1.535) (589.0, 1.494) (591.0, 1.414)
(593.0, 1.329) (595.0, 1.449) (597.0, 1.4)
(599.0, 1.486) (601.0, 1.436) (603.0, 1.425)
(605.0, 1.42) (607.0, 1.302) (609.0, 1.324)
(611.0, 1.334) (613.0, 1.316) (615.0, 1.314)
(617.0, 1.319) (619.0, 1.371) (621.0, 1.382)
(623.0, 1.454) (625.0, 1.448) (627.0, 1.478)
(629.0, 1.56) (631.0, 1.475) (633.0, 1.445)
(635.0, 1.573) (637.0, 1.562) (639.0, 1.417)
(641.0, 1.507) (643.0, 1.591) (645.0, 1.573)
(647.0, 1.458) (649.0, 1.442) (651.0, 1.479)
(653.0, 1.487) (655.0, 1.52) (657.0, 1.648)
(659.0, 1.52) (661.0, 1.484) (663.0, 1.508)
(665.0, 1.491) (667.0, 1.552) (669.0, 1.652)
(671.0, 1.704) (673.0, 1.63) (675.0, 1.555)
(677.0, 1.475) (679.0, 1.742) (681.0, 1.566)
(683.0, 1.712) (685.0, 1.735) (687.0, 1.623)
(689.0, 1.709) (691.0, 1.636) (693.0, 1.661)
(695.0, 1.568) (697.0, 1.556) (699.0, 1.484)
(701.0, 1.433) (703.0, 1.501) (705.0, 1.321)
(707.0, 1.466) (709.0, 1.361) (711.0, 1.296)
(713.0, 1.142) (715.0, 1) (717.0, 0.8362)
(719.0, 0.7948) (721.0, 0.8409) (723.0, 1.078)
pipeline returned 1.2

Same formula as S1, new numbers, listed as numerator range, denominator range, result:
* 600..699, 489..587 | 1.14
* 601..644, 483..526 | 1.15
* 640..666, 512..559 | 1.14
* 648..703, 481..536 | 1.26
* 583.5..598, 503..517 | 1.13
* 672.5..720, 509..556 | 1.10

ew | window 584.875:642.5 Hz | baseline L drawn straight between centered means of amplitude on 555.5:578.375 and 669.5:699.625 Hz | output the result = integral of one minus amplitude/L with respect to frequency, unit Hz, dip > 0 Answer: 2.4 Hz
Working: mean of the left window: 1.4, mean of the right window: 1.63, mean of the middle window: 1.43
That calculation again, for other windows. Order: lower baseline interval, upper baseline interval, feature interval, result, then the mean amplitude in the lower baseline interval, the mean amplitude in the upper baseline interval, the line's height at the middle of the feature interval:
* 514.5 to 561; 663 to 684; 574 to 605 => 0.1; 1.33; 1.6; 1.44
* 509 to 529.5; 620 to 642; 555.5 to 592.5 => -1.1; 1.29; 1.48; 1.38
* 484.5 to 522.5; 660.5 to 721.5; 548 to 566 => -1.4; 1.23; 1.46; 1.3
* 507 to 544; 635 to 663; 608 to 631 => 1.0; 1.28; 1.52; 1.46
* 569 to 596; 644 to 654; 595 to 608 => 0.3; 1.43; 1.49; 1.45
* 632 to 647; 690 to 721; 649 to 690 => -4.6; 1.52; 1.32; 1.43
